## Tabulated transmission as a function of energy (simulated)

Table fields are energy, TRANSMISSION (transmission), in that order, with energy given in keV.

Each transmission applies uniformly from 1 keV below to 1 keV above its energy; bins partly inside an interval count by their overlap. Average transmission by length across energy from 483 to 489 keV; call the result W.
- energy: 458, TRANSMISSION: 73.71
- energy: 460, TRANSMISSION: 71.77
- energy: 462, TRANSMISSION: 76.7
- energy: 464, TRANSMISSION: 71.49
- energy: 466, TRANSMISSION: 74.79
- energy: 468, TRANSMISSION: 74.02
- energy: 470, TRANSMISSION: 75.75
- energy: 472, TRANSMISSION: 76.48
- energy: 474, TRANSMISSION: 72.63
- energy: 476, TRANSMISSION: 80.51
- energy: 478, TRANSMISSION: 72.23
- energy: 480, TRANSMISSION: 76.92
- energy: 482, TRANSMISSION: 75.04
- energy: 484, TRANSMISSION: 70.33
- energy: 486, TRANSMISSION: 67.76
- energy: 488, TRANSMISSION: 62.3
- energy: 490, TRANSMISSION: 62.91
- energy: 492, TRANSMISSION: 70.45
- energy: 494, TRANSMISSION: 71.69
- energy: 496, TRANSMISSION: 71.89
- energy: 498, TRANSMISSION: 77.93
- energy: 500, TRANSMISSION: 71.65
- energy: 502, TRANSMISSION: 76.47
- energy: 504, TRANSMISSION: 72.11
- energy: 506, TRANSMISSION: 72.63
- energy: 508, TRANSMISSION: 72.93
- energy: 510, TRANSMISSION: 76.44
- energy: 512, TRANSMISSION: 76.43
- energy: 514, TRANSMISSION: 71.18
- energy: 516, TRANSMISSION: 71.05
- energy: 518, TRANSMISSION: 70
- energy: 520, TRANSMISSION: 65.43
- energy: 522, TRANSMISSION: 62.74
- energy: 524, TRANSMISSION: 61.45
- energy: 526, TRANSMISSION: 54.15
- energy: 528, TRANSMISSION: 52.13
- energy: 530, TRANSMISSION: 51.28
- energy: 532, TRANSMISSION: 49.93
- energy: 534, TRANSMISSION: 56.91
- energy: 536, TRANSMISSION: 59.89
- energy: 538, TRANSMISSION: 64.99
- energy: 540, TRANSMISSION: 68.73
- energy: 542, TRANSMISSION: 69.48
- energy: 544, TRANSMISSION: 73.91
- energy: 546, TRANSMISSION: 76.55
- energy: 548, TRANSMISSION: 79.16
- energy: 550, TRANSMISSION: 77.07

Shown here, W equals 66.8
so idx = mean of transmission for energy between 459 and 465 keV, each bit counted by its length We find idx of 73.3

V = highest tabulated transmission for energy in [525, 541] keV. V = 68.73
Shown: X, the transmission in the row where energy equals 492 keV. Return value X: 70.45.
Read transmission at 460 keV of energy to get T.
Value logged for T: 71.77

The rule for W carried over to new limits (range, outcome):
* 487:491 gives 62.6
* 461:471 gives 74.5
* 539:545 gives 70.7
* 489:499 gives 71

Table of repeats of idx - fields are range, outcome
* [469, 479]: 75.5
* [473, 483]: 75.5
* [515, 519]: 70.5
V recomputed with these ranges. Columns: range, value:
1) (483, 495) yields 71.69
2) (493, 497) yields 71.89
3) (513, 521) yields 71.18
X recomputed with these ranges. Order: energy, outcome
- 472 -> 76.48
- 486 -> 67.76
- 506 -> 72.63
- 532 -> 49.93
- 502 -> 76.47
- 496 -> 71.89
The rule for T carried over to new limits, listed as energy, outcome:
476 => 80.51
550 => 77.07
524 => 61.45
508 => 72.93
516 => 71.05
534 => 56.91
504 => 72.11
